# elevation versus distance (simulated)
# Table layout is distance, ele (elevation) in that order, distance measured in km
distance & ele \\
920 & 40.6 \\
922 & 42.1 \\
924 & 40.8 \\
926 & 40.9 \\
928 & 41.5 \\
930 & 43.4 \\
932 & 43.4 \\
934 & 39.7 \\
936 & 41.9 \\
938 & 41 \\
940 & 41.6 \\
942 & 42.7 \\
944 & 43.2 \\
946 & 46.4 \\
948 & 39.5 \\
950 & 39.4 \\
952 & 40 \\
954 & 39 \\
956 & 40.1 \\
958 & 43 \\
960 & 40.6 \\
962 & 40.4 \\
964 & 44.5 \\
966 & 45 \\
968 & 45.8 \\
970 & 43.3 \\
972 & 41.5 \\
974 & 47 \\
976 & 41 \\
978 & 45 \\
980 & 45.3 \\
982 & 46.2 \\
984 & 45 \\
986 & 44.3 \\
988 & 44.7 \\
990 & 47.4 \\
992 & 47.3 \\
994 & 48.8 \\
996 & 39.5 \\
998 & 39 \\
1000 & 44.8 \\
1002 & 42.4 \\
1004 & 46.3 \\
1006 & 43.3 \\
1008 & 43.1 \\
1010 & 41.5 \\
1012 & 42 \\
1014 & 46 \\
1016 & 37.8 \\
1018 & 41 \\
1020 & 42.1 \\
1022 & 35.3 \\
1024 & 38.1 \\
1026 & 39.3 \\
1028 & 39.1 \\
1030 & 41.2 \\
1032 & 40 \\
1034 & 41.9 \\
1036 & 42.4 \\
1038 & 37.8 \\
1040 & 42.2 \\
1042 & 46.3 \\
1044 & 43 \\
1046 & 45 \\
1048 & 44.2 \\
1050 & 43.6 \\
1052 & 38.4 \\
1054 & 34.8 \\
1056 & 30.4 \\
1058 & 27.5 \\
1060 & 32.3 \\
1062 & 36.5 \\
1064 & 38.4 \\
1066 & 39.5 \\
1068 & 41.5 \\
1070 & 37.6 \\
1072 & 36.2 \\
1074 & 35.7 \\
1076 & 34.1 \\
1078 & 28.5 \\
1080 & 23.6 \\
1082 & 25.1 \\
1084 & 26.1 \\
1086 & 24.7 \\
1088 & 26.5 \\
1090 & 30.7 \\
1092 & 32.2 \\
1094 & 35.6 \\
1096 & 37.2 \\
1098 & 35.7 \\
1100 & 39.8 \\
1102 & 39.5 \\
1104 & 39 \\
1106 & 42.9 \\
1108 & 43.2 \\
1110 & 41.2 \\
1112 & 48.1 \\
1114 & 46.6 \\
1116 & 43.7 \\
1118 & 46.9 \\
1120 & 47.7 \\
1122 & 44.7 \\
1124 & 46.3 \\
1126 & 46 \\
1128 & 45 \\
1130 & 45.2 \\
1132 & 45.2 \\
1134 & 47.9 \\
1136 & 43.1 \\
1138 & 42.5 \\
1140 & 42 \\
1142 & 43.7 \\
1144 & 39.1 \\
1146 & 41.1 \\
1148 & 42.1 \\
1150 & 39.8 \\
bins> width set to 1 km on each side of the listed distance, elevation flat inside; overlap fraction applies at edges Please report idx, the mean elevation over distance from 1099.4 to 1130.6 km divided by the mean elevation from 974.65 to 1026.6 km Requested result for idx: 1.03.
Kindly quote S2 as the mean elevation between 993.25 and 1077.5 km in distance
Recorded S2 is 39.9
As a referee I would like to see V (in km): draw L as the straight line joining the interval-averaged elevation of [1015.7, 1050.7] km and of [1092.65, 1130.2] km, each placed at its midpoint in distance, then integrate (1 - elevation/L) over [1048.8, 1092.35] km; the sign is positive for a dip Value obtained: 9.3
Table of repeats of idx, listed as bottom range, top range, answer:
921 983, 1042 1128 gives 0.89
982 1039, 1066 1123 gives 0.88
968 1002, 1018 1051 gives 0.93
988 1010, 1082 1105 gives 0.75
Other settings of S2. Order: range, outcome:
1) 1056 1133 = 37.7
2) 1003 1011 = 43.5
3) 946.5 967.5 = 41.4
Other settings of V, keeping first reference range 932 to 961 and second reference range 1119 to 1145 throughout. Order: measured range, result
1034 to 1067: 3.2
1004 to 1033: 1.1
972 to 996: -1.8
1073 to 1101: 8.1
